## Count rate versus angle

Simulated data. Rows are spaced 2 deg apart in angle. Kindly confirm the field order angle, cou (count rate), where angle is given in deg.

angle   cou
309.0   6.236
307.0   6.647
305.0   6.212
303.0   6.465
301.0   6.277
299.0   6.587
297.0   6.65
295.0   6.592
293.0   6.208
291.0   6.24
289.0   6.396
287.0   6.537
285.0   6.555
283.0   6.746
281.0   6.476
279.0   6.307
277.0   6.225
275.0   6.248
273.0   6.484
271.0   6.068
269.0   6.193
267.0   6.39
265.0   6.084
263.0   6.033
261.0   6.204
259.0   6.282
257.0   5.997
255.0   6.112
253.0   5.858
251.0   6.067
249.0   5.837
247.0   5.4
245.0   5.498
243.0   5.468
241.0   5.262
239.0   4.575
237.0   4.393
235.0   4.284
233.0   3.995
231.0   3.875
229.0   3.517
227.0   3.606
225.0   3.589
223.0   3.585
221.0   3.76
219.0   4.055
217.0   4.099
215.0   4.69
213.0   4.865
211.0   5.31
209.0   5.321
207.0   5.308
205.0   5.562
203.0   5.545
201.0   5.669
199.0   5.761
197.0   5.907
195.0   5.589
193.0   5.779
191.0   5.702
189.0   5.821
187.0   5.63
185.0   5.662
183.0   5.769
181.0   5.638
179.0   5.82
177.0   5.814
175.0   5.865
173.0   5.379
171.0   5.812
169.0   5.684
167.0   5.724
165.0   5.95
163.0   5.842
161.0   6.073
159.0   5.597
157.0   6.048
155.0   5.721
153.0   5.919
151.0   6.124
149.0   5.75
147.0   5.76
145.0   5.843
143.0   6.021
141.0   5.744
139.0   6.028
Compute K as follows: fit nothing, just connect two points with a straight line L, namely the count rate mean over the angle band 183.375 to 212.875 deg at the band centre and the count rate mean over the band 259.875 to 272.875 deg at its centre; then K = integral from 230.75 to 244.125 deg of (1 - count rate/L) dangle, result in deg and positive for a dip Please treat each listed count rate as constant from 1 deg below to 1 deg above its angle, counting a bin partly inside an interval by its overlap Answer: 3.0 deg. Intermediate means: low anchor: 5.59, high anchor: 6.18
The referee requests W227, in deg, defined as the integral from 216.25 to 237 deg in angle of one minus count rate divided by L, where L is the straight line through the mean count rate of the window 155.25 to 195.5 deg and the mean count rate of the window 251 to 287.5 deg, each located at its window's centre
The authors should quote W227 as 7.5 deg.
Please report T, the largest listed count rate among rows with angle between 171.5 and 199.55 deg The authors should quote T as 5.907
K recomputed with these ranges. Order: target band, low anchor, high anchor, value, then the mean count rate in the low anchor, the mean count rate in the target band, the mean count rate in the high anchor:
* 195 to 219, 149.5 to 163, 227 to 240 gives -2.71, 5.9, 5.24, 4.07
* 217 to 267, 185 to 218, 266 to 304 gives 7.94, 5.42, 4.98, 6.4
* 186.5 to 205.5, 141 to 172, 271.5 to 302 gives 1.03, 5.85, 5.7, 6.43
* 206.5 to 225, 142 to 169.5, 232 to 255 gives 3.17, 5.86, 4.48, 5.19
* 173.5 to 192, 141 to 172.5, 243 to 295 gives 0.58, 5.85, 5.74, 6.17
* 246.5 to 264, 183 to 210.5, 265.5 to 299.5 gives 0.46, 5.63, 5.99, 6.4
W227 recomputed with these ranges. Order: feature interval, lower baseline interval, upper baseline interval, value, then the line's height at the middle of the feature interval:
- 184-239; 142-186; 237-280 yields 9.48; 5.85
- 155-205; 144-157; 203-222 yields -3.65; 5.37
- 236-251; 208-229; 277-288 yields -0.36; 5.13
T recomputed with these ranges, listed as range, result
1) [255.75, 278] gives 6.484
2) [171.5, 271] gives 6.39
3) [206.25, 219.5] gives 5.321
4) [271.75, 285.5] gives 6.746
